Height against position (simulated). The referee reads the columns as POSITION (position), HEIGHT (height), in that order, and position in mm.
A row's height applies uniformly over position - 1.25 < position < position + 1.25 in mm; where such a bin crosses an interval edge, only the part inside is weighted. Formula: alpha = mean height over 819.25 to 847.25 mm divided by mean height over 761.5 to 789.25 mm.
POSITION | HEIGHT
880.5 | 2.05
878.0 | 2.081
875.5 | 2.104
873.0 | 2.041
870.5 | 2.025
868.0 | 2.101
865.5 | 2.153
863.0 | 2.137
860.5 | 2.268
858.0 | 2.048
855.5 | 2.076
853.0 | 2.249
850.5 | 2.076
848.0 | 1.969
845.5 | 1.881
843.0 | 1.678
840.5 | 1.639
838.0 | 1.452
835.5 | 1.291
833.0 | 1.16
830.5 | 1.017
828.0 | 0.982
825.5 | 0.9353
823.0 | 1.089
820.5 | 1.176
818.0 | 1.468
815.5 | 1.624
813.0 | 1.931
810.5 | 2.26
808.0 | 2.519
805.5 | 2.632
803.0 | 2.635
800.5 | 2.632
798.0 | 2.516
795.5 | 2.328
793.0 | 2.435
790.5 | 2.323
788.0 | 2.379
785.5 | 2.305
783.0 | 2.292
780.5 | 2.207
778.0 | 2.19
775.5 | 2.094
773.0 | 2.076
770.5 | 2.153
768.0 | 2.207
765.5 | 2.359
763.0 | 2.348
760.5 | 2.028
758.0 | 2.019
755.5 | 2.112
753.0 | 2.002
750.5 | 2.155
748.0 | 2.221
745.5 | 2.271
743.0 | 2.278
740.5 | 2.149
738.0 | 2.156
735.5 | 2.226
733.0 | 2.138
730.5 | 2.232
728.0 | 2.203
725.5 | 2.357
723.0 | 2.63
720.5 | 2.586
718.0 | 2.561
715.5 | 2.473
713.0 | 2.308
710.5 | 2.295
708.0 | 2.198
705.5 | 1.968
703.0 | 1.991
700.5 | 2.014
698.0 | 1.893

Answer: 0.59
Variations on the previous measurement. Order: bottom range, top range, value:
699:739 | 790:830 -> 0.86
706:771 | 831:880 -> 0.85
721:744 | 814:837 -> 0.53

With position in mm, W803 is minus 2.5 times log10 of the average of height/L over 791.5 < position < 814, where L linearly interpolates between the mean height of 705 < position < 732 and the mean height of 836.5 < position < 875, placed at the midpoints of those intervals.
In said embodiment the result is -0.147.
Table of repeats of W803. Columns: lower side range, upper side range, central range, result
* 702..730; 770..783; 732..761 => 0.045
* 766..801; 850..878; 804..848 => 0.353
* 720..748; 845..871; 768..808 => -0.070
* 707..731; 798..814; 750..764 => 0.150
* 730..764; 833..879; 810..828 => 0.373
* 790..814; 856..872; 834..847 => 0.371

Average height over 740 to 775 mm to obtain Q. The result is 2.17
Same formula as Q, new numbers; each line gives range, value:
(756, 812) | 2.31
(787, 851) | 1.84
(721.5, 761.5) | 2.2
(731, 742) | 2.17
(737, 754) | 2.18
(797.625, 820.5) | 2.18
